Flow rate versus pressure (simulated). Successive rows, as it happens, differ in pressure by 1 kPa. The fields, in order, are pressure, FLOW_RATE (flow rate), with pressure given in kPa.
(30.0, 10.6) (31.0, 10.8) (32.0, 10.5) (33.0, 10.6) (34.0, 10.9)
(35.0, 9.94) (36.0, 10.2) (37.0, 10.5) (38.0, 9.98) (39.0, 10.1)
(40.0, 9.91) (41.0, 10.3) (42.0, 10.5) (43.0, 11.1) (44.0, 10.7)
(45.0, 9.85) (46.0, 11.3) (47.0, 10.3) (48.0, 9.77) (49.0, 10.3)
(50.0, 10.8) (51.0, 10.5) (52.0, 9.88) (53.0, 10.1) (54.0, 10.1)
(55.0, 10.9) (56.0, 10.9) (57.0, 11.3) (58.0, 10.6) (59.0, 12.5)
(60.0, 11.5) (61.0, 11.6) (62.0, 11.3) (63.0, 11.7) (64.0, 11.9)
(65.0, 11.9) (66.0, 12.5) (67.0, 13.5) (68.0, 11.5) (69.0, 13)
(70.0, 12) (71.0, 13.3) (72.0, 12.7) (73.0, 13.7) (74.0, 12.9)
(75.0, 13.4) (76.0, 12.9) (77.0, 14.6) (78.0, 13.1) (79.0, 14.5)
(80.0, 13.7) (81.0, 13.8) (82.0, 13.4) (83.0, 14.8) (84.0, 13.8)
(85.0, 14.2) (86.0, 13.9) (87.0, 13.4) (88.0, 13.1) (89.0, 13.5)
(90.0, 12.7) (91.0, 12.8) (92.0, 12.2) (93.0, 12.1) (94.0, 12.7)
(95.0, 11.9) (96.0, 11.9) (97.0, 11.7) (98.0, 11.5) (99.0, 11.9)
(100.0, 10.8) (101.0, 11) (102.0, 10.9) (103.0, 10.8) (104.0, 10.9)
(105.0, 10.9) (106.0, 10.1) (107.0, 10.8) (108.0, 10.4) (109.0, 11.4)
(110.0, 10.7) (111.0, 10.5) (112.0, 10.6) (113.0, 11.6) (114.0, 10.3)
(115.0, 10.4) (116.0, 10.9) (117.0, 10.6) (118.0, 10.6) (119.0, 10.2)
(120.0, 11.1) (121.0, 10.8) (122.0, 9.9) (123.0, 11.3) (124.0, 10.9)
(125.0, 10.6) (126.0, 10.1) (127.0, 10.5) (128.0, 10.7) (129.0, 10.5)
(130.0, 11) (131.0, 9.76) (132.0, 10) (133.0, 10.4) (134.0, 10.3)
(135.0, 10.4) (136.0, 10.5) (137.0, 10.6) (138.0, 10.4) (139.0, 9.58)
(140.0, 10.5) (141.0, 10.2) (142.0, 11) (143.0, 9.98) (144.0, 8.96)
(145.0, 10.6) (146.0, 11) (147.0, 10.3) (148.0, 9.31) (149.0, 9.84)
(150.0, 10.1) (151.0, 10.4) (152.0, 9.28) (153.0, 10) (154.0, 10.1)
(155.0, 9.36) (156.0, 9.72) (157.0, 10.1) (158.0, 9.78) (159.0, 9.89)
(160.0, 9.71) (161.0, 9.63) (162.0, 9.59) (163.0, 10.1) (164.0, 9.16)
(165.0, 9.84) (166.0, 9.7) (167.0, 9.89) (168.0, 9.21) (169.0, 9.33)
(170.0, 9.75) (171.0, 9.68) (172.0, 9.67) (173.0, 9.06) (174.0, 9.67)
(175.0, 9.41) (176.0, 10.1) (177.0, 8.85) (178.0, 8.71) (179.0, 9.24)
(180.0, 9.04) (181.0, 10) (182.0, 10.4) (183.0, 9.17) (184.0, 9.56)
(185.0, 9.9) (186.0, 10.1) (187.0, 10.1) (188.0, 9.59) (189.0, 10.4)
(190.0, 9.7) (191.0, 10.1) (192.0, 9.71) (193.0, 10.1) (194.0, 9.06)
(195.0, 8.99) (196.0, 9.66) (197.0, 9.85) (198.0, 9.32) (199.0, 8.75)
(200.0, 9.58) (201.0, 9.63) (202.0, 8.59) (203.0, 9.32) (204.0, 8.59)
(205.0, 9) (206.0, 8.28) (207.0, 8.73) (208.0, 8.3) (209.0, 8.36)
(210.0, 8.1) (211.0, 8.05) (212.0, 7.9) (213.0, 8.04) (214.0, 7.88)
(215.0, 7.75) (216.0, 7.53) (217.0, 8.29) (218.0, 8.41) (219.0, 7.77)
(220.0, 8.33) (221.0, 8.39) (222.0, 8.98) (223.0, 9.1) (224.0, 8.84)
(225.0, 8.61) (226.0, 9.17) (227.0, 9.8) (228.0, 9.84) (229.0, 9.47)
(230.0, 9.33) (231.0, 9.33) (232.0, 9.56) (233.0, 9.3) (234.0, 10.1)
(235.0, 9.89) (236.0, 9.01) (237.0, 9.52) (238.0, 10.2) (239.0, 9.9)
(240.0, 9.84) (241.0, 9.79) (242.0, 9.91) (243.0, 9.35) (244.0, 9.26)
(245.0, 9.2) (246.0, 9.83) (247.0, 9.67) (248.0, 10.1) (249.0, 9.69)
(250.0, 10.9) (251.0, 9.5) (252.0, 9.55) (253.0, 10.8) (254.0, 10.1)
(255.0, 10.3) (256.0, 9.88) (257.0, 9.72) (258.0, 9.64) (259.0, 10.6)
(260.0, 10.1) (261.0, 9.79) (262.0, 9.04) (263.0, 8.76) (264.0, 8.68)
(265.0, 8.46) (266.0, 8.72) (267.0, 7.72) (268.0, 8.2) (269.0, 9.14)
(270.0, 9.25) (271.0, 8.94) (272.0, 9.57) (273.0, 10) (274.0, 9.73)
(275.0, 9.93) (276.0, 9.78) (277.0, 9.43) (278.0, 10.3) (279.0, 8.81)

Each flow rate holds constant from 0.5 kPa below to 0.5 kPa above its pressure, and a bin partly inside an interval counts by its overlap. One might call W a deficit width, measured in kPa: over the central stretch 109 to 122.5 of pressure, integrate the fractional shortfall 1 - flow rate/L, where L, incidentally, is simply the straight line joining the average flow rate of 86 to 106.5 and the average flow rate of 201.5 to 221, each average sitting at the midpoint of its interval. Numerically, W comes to 0.7 kPa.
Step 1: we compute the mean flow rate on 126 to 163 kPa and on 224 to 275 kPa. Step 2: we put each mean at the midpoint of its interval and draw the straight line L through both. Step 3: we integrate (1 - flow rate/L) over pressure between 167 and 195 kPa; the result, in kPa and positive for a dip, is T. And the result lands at 0.8 kPa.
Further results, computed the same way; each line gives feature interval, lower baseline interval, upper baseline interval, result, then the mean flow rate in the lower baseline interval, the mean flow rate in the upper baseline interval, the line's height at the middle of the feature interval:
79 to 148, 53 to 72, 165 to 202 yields -2.6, 11.8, 9.57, 10.8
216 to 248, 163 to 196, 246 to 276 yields 1.0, 9.61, 9.54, 9.57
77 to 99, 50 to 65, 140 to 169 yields -4.9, 11.1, 9.89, 10.7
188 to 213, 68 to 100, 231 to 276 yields 3.7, 13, 9.57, 10.6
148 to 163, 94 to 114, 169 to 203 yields 0.5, 11.1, 9.55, 10.1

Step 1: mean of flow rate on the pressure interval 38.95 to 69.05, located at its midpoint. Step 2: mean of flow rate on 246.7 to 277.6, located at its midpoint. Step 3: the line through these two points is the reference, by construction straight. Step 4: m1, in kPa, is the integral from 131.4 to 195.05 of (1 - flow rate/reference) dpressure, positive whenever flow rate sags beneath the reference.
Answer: 2.6 kPa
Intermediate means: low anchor 11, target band 9.83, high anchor 9.54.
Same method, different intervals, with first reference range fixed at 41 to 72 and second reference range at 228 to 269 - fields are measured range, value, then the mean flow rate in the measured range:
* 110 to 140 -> 0.4 kPa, 10.5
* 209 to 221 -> 2.2 kPa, 8.04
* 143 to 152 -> 0.4 kPa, 10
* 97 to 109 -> -0.1 kPa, 11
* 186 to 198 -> 0.4 kPa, 9.75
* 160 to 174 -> 0.9 kPa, 9.59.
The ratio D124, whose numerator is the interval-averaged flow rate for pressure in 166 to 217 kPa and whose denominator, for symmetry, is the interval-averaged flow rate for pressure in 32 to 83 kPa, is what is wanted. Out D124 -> 0.8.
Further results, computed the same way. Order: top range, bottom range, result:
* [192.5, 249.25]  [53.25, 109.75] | 0.74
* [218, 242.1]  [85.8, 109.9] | 0.79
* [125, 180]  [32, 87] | 0.84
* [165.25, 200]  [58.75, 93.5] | 0.74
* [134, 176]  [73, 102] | 0.77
